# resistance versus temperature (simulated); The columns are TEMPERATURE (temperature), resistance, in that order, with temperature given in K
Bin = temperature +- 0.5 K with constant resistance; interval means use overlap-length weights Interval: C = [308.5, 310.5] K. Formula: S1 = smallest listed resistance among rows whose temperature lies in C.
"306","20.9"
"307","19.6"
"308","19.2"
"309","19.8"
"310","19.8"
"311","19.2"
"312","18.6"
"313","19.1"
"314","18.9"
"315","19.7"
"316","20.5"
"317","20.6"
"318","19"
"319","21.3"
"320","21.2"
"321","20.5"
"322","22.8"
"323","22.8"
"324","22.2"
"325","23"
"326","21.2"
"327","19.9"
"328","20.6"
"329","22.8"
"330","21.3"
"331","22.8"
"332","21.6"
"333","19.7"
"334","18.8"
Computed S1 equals 19.8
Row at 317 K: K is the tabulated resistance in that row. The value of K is 20.6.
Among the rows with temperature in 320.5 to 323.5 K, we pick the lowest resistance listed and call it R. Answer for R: 20.5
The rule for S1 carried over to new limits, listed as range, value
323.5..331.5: 19.9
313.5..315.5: 18.9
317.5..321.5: 19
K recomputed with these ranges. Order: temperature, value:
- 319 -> 21.3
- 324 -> 22.2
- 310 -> 19.8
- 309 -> 19.8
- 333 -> 19.7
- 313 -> 19.1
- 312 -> 18.6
